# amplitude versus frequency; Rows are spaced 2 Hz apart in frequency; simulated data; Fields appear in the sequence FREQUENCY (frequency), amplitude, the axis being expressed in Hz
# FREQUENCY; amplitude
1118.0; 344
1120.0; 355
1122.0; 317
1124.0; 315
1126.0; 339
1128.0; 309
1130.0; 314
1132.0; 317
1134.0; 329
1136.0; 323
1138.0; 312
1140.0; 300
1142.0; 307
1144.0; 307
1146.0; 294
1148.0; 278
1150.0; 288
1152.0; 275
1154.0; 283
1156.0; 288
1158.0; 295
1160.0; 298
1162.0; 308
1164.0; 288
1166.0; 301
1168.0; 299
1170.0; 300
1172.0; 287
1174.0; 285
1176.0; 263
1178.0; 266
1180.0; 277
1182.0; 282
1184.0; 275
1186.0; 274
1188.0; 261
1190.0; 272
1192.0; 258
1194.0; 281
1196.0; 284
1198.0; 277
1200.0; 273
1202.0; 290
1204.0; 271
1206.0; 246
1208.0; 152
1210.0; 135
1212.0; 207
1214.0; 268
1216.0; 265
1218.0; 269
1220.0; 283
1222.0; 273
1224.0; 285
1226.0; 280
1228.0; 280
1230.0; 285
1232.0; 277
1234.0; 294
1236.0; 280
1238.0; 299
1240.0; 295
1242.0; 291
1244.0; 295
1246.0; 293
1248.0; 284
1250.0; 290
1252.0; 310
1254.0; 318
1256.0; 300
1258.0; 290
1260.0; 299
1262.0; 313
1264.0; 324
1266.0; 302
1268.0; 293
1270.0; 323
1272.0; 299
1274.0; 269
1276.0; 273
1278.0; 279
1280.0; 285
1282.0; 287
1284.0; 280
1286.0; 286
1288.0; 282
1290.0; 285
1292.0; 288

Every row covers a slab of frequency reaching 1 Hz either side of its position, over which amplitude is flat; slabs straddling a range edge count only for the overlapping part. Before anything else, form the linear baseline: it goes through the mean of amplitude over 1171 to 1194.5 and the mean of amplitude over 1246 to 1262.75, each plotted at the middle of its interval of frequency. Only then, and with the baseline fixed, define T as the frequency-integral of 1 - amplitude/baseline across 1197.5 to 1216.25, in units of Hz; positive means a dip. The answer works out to 3.04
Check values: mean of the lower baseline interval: 273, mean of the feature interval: 236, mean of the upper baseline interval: 300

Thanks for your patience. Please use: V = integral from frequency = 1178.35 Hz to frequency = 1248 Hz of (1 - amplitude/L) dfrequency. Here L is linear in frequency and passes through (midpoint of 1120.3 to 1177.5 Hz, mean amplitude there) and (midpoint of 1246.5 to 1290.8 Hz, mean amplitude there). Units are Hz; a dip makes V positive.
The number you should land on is 6.72 Hz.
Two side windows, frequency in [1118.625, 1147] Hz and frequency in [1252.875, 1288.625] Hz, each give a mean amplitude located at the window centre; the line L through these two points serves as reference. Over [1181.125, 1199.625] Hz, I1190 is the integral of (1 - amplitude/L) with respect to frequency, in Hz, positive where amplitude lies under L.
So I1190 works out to 2.1 Hz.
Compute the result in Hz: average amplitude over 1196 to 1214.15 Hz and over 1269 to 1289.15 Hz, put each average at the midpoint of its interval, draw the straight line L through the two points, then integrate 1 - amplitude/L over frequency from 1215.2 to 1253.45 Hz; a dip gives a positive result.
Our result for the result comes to -4.47 Hz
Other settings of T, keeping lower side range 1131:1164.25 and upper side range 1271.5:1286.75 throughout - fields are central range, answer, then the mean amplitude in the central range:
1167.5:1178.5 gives 0.5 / 283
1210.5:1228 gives 1.6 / 263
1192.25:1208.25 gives 1.5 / 264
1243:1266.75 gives -1.4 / 301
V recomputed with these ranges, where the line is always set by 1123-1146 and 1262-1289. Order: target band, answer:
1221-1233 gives 0.8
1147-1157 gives 0.9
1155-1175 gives 1.0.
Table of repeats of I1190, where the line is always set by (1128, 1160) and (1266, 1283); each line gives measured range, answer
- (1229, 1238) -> 0.22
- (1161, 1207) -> 2.83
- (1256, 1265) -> -0.47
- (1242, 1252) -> -0.03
